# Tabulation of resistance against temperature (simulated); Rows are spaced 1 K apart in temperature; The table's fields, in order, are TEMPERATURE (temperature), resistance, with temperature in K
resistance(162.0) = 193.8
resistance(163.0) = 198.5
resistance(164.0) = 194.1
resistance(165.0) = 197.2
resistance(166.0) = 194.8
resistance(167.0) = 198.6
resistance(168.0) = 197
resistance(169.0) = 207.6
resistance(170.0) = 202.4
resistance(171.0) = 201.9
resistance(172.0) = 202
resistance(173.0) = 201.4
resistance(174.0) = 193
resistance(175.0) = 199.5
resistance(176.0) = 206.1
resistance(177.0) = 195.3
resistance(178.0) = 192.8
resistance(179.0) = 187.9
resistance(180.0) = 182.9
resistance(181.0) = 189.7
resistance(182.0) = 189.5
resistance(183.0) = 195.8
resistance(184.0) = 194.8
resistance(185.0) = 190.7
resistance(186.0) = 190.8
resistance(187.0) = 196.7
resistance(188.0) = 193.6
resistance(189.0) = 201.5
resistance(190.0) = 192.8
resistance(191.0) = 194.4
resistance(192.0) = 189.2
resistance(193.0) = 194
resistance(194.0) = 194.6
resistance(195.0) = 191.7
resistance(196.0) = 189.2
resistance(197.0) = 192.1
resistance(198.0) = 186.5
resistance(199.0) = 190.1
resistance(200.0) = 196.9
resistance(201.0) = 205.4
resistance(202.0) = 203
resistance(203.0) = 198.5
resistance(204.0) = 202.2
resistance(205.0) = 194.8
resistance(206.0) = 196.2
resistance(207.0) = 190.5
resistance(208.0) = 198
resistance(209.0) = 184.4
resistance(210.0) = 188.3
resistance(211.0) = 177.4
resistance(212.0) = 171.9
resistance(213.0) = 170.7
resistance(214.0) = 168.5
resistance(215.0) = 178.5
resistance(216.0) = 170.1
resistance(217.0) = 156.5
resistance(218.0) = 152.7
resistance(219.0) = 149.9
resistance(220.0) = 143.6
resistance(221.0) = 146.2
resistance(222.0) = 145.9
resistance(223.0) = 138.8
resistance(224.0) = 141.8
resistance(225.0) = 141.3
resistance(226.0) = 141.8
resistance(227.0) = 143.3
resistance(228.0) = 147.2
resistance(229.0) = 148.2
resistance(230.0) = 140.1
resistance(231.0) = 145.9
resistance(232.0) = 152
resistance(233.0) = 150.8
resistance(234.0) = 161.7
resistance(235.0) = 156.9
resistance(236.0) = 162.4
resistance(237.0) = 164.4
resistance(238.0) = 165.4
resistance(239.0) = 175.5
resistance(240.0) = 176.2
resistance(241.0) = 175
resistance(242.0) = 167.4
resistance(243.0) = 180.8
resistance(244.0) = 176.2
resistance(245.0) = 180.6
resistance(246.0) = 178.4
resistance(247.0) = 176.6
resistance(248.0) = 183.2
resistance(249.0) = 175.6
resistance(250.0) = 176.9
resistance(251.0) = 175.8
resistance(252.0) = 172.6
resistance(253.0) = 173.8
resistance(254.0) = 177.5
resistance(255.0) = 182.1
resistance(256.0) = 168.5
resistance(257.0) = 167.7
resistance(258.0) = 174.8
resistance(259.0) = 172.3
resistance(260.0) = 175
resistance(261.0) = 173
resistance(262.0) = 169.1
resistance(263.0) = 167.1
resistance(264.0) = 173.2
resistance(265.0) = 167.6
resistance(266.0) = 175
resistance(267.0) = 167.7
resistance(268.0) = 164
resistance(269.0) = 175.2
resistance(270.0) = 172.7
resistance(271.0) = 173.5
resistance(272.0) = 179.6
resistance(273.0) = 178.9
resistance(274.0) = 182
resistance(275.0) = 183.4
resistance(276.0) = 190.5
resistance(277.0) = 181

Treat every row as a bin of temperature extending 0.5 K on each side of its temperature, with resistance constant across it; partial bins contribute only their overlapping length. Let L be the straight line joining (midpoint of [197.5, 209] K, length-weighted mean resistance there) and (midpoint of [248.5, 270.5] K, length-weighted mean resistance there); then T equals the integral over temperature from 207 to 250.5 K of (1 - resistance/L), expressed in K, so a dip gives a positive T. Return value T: 5.0 K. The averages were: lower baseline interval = 196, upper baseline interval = 173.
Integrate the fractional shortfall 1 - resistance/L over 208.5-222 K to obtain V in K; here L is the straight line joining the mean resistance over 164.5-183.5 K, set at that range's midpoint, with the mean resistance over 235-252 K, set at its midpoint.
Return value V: 1.32 K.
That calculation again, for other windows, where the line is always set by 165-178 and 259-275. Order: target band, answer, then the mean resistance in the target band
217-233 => 3.4 K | 146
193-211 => -0.2 K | 194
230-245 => 1.4 K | 165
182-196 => 0.1 K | 194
